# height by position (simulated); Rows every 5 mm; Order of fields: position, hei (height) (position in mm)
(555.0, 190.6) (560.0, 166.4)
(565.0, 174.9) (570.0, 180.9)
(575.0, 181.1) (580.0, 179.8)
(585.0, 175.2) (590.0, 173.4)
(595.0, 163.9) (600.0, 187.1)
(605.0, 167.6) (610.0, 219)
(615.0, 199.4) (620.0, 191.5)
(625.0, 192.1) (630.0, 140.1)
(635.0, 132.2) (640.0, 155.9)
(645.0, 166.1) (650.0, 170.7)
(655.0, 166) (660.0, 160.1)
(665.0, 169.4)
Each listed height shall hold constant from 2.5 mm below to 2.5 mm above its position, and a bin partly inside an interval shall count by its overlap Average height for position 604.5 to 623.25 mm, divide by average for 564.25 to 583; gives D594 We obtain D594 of 1.10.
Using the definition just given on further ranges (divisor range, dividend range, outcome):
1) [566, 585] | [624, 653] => 0.88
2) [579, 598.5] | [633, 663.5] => 0.92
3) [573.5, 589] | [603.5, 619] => 1.11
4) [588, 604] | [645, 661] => 0.95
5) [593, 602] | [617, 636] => 0.95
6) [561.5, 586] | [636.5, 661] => 0.91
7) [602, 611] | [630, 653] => 0.82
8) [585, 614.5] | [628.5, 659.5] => 0.85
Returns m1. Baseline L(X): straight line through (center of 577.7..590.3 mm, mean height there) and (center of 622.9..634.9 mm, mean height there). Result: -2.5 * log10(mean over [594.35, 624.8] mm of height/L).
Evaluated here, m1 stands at -0.15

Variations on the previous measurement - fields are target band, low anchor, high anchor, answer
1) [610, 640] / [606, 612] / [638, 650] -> 0.083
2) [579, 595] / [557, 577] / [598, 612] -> 0.059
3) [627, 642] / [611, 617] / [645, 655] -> 0.265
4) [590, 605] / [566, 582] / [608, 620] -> 0.124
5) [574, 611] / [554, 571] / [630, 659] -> -0.062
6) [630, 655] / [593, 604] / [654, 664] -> 0.074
